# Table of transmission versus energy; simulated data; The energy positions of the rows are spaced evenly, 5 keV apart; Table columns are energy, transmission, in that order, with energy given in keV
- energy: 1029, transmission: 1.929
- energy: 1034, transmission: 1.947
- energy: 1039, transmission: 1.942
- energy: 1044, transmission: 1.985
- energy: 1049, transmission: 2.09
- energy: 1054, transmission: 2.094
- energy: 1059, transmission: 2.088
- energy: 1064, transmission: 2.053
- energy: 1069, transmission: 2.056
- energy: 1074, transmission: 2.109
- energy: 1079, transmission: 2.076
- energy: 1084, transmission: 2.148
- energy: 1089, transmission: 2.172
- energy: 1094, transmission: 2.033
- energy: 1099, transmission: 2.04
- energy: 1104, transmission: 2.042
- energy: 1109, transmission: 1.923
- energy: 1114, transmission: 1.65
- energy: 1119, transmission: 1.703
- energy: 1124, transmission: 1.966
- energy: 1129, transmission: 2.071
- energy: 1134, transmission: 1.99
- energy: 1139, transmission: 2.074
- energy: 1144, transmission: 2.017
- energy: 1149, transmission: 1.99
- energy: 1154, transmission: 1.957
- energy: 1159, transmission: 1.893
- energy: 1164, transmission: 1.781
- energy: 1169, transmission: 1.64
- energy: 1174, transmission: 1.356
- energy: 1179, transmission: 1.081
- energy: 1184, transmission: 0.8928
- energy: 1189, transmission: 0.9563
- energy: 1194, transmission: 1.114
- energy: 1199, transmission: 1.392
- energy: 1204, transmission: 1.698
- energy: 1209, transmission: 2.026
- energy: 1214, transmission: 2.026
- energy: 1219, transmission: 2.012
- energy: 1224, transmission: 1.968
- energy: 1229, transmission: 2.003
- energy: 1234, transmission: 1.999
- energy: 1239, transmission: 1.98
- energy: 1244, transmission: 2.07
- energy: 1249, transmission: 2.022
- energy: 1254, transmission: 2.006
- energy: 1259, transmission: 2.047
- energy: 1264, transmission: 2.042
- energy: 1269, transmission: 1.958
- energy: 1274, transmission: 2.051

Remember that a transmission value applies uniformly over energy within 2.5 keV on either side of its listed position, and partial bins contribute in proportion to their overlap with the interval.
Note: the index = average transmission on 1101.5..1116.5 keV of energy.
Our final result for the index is 1.87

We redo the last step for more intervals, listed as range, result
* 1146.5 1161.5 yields 1.95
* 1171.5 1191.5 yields 1.07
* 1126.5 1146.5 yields 2.04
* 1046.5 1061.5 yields 2.09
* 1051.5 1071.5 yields 2.07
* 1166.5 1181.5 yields 1.36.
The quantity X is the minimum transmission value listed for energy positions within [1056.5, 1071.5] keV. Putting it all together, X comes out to 2.053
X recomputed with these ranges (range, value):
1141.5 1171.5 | 1.64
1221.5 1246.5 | 1.968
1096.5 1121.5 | 1.65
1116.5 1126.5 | 1.703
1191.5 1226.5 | 1.114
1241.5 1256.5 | 2.006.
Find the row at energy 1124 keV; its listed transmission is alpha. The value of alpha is 1.966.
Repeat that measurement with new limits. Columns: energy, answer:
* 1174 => 1.356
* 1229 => 2.003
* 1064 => 2.053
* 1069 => 2.056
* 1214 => 2.026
